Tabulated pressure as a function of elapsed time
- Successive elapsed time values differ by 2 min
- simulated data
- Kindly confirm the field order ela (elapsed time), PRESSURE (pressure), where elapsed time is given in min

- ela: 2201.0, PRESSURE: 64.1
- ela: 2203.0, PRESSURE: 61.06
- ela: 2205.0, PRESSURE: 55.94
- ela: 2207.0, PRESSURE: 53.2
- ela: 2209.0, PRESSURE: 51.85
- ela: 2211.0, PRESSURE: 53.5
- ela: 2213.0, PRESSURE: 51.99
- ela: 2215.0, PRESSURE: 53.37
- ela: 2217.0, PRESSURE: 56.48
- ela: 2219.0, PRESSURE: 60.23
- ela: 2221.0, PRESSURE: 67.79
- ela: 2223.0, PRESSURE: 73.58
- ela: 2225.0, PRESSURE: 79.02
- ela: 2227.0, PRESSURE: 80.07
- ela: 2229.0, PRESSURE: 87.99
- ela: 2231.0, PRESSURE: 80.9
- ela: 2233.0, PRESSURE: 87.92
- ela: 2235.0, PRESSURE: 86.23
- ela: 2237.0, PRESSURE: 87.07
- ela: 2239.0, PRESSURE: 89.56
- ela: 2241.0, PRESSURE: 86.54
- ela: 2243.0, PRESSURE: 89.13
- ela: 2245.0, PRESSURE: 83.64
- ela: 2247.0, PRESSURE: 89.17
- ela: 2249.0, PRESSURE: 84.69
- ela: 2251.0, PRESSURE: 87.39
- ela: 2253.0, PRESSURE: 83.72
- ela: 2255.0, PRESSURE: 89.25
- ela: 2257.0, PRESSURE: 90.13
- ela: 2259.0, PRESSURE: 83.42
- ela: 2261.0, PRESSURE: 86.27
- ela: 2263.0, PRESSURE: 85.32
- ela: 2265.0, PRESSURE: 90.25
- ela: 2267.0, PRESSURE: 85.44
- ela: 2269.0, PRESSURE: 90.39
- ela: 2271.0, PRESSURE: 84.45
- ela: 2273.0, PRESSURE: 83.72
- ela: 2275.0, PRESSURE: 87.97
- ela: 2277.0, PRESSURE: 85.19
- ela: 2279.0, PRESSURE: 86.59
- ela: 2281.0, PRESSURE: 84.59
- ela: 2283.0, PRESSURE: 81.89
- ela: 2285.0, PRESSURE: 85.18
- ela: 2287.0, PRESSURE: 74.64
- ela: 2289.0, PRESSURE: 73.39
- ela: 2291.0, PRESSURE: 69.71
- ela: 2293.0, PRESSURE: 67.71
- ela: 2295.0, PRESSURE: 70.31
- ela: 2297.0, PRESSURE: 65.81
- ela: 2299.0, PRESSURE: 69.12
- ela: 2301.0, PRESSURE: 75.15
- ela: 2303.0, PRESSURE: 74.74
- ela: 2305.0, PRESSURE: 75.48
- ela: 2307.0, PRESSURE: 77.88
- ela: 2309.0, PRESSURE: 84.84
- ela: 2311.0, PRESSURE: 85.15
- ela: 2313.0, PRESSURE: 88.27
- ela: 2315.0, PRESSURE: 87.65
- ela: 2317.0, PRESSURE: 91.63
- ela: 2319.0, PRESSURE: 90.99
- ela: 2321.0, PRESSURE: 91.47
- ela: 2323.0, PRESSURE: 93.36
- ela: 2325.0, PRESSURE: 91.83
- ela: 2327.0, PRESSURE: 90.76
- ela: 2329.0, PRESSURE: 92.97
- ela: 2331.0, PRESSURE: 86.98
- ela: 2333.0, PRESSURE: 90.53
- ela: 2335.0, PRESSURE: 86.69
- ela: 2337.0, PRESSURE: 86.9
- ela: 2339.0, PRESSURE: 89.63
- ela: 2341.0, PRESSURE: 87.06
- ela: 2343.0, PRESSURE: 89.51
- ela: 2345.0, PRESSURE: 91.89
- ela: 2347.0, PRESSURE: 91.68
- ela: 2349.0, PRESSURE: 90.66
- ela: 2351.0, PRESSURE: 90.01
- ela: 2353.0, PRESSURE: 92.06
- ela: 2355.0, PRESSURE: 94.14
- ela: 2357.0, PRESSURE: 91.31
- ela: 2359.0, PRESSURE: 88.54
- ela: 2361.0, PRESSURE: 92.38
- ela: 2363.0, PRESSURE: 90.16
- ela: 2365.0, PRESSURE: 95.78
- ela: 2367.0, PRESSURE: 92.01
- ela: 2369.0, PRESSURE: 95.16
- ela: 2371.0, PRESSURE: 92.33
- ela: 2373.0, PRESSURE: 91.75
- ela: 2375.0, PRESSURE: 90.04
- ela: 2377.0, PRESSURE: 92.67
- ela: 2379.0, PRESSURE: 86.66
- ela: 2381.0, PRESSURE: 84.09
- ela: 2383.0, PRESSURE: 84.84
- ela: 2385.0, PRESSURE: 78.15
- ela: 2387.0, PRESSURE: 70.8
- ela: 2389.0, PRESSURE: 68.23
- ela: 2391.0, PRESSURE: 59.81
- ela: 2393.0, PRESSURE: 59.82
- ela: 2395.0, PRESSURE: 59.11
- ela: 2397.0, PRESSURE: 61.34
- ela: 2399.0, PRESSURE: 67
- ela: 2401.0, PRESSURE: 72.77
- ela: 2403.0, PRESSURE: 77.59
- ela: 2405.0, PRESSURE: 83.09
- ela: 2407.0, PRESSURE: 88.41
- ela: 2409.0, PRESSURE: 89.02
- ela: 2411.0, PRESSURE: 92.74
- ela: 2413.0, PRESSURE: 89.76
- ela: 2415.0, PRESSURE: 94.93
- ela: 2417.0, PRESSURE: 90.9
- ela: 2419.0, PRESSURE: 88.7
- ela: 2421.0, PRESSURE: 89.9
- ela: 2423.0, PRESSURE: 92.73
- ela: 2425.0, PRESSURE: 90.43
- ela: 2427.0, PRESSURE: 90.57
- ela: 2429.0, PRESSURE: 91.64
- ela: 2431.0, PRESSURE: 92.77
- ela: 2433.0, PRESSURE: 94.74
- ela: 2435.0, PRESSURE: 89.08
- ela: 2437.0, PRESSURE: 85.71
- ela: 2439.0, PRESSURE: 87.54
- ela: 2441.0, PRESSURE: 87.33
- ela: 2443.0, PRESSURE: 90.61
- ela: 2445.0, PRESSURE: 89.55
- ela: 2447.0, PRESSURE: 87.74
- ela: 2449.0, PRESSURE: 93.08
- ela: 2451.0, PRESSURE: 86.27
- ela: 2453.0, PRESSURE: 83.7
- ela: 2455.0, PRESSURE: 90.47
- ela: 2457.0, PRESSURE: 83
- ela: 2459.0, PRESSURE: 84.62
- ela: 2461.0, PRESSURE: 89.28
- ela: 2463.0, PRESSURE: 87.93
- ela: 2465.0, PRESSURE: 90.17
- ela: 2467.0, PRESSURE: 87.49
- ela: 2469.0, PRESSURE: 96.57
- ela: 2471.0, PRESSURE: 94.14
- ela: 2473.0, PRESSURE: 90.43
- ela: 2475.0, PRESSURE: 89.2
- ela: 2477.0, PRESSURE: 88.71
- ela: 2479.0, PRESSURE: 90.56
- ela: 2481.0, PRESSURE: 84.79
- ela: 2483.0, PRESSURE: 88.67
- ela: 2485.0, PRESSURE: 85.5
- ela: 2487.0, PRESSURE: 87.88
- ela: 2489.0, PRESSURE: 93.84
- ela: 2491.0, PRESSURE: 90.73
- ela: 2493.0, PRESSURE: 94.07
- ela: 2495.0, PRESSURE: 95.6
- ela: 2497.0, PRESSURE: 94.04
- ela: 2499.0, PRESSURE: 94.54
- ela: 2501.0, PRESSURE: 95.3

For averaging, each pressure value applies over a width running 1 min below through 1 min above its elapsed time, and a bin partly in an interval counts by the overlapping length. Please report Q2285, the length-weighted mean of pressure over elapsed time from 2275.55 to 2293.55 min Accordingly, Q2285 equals 79.3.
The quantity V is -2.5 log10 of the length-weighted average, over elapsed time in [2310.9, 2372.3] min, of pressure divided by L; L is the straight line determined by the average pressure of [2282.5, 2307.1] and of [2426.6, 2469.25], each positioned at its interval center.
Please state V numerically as -0.16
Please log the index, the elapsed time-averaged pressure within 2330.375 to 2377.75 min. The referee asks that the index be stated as 90.8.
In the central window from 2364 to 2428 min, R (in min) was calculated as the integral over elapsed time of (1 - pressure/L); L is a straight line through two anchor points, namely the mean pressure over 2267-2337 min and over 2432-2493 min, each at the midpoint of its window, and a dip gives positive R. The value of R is 2.49 min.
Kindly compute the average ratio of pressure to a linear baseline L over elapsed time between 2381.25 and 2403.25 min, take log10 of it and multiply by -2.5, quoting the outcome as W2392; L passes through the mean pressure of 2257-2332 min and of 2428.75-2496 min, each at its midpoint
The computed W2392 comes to 0.245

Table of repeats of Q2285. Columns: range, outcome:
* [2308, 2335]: 89.6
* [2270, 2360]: 84.7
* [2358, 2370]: 92.3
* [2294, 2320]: 79.8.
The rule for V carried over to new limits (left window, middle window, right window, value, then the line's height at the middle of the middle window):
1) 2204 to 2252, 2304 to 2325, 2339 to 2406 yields -0.094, 79.7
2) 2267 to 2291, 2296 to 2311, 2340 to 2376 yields 0.138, 85.6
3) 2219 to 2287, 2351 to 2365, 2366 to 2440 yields -0.093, 84.1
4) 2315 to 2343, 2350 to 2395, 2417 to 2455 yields 0.061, 89.8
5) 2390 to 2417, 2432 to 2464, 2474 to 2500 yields -0.049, 84.3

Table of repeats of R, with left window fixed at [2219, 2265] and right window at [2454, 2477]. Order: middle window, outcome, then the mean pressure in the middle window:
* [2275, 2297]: 1.9 min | 77.8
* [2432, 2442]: 0.0 min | 88.9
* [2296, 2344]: 0.4 min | 85.2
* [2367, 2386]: -0.3 min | 88.6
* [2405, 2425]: -0.5 min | 90.4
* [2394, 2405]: 2.4 min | 69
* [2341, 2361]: -1.0 min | 91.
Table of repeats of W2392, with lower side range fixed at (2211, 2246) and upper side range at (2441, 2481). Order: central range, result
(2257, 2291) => -0.07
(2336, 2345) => -0.08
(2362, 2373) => -0.11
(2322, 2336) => -0.11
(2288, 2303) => 0.13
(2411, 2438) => -0.05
